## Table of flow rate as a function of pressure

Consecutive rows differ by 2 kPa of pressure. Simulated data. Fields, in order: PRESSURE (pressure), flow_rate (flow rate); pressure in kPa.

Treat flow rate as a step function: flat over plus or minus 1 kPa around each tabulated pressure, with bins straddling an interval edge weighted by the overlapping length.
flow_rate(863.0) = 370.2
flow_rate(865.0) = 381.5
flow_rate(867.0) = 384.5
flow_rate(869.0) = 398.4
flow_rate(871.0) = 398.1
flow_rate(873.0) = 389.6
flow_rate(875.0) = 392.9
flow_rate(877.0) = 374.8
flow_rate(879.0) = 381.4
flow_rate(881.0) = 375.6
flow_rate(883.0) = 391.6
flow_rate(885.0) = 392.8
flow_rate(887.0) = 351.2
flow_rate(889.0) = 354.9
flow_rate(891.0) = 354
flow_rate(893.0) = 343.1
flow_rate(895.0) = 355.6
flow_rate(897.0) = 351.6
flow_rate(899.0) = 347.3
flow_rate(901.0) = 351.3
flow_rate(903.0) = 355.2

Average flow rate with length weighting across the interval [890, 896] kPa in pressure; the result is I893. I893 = 351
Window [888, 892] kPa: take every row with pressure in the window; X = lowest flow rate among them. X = 354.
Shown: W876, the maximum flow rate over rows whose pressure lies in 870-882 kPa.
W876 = 398.1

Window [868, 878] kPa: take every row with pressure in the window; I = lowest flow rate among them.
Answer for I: 374.8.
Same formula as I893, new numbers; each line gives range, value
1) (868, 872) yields 398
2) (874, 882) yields 381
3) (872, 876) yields 391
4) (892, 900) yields 349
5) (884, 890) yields 366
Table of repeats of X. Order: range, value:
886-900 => 343.1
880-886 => 375.6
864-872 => 381.5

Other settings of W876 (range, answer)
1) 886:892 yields 354.9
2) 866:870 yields 398.4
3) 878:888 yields 392.8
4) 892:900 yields 355.6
